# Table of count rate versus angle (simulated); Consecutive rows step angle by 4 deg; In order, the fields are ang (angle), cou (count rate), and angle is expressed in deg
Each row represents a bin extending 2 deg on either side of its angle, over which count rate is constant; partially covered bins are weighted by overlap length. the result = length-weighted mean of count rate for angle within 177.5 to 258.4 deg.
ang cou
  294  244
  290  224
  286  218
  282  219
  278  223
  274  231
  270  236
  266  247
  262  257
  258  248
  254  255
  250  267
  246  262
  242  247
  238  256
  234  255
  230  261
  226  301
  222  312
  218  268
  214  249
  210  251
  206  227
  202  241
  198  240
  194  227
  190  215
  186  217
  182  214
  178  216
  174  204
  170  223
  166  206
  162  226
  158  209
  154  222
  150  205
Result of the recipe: 250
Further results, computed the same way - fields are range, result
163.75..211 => 223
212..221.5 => 267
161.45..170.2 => 216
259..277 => 242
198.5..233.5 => 262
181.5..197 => 220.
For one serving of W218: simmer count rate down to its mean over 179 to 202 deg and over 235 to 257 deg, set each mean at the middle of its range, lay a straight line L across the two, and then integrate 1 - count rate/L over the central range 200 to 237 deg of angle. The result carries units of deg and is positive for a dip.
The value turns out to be -3.36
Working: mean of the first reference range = 224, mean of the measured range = 263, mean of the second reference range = 257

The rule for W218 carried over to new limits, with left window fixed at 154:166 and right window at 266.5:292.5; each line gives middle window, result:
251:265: -1.80 deg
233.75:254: -3.05 deg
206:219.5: -1.85 deg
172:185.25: 0.37 deg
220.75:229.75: -3.05 deg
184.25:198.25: -0.25 deg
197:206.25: -0.73 deg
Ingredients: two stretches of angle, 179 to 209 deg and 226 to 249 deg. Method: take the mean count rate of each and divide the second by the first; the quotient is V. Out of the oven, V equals 1.15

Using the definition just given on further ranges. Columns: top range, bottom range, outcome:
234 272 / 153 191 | 1.18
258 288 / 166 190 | 1.09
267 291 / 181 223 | 0.94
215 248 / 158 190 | 1.26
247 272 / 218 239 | 0.91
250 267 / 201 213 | 1.06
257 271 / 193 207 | 1.06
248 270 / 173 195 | 1.17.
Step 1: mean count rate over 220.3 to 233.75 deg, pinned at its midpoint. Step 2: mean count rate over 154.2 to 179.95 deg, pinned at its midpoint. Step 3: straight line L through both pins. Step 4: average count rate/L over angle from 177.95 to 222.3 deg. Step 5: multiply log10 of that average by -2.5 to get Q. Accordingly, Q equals 0.072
